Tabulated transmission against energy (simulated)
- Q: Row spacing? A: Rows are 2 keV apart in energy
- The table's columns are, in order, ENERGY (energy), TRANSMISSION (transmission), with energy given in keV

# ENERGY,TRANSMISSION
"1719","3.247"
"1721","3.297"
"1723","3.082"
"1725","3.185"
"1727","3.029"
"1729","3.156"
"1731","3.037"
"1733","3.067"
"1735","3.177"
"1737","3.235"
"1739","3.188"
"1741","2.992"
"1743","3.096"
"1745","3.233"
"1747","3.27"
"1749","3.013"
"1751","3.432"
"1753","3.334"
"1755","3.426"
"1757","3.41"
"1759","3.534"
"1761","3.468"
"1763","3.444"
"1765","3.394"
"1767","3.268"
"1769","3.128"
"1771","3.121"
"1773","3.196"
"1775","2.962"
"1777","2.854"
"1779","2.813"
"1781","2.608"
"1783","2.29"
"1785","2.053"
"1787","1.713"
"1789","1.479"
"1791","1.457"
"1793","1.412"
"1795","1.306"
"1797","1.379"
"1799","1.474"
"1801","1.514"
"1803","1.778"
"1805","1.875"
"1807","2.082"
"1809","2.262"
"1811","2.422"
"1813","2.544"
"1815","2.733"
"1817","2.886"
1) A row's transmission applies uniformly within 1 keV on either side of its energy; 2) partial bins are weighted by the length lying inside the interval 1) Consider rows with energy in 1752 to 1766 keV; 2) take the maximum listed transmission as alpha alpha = 3.534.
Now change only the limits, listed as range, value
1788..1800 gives 1.479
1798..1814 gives 2.544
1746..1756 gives 3.432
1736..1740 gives 3.235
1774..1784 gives 2.962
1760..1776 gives 3.468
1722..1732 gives 3.185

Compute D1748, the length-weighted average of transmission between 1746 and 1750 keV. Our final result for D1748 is 3.14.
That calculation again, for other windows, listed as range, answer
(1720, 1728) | 3.15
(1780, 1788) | 2.17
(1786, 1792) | 1.55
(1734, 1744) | 3.14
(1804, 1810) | 2.07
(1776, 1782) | 2.76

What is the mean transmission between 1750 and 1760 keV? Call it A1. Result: 3.43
